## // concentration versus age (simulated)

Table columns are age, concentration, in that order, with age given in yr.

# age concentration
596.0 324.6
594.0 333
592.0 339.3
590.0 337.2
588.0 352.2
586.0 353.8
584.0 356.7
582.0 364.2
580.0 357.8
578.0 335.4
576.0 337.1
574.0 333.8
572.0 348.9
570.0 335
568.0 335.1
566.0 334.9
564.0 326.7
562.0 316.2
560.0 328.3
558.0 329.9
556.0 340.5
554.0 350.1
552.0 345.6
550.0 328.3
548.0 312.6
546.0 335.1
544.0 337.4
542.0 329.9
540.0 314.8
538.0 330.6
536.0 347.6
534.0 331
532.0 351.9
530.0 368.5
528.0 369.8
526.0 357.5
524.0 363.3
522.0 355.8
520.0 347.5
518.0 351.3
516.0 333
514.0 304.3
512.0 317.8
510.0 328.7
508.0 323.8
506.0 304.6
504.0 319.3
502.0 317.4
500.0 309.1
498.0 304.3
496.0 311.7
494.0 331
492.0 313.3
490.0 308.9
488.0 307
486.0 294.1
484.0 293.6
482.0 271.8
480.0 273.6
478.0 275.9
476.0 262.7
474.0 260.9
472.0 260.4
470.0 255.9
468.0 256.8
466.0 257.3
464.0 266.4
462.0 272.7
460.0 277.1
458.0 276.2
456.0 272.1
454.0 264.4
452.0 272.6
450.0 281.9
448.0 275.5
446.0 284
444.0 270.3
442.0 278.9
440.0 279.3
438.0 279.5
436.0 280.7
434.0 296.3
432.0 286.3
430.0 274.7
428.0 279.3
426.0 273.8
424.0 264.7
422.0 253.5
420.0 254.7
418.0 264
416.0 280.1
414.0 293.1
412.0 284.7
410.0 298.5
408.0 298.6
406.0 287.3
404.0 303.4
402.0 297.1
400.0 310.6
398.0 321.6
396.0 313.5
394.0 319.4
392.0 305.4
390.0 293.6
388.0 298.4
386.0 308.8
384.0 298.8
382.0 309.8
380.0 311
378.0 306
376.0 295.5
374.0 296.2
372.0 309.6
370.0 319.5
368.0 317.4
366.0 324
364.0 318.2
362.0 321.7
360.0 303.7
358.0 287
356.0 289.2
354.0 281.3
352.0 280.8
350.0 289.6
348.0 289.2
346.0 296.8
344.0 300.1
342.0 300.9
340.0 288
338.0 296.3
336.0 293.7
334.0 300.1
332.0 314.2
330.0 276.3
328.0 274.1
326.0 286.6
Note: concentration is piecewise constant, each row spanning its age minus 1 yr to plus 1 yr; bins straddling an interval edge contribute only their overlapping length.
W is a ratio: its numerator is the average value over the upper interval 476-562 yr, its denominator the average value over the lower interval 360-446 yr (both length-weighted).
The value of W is 1.10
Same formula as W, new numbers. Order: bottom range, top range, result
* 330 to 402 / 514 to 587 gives 1.13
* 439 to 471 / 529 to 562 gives 1.24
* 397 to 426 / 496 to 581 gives 1.17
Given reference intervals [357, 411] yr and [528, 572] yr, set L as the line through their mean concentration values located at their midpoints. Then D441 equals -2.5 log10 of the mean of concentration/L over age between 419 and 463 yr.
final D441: 0.153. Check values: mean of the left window 306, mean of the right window 336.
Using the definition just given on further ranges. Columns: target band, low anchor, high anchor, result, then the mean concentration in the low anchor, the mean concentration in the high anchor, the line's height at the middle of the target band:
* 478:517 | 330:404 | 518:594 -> 0.07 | 303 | 342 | 330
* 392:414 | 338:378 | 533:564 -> 0.02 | 300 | 332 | 308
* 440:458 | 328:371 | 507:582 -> 0.16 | 299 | 338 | 319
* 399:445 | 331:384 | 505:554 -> 0.12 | 301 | 337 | 315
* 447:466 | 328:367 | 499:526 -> 0.17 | 297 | 330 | 319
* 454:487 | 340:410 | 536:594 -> 0.18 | 303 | 338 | 320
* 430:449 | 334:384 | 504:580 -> 0.13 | 301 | 336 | 317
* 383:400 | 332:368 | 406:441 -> -0.07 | 299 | 279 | 288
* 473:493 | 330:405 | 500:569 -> 0.14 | 303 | 335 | 325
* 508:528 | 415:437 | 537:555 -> -0.07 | 273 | 332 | 318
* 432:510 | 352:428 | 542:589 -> 0.11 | 297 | 339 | 316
